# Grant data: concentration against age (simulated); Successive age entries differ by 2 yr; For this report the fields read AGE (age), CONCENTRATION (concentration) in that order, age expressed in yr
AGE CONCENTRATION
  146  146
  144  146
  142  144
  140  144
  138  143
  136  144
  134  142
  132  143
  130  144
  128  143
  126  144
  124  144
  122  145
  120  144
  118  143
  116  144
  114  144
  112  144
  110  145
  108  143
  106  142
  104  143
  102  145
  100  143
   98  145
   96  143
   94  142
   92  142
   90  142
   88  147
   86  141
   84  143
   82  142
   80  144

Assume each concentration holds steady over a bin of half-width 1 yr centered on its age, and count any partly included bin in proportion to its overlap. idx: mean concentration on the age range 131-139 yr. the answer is 143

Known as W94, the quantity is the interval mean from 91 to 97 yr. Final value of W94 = 142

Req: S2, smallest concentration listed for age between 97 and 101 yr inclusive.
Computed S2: 143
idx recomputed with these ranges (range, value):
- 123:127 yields 144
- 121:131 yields 144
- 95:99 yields 144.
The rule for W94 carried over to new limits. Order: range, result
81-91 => 143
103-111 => 143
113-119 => 144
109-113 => 144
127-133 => 143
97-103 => 144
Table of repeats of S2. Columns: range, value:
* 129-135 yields 142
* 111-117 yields 144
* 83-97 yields 141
